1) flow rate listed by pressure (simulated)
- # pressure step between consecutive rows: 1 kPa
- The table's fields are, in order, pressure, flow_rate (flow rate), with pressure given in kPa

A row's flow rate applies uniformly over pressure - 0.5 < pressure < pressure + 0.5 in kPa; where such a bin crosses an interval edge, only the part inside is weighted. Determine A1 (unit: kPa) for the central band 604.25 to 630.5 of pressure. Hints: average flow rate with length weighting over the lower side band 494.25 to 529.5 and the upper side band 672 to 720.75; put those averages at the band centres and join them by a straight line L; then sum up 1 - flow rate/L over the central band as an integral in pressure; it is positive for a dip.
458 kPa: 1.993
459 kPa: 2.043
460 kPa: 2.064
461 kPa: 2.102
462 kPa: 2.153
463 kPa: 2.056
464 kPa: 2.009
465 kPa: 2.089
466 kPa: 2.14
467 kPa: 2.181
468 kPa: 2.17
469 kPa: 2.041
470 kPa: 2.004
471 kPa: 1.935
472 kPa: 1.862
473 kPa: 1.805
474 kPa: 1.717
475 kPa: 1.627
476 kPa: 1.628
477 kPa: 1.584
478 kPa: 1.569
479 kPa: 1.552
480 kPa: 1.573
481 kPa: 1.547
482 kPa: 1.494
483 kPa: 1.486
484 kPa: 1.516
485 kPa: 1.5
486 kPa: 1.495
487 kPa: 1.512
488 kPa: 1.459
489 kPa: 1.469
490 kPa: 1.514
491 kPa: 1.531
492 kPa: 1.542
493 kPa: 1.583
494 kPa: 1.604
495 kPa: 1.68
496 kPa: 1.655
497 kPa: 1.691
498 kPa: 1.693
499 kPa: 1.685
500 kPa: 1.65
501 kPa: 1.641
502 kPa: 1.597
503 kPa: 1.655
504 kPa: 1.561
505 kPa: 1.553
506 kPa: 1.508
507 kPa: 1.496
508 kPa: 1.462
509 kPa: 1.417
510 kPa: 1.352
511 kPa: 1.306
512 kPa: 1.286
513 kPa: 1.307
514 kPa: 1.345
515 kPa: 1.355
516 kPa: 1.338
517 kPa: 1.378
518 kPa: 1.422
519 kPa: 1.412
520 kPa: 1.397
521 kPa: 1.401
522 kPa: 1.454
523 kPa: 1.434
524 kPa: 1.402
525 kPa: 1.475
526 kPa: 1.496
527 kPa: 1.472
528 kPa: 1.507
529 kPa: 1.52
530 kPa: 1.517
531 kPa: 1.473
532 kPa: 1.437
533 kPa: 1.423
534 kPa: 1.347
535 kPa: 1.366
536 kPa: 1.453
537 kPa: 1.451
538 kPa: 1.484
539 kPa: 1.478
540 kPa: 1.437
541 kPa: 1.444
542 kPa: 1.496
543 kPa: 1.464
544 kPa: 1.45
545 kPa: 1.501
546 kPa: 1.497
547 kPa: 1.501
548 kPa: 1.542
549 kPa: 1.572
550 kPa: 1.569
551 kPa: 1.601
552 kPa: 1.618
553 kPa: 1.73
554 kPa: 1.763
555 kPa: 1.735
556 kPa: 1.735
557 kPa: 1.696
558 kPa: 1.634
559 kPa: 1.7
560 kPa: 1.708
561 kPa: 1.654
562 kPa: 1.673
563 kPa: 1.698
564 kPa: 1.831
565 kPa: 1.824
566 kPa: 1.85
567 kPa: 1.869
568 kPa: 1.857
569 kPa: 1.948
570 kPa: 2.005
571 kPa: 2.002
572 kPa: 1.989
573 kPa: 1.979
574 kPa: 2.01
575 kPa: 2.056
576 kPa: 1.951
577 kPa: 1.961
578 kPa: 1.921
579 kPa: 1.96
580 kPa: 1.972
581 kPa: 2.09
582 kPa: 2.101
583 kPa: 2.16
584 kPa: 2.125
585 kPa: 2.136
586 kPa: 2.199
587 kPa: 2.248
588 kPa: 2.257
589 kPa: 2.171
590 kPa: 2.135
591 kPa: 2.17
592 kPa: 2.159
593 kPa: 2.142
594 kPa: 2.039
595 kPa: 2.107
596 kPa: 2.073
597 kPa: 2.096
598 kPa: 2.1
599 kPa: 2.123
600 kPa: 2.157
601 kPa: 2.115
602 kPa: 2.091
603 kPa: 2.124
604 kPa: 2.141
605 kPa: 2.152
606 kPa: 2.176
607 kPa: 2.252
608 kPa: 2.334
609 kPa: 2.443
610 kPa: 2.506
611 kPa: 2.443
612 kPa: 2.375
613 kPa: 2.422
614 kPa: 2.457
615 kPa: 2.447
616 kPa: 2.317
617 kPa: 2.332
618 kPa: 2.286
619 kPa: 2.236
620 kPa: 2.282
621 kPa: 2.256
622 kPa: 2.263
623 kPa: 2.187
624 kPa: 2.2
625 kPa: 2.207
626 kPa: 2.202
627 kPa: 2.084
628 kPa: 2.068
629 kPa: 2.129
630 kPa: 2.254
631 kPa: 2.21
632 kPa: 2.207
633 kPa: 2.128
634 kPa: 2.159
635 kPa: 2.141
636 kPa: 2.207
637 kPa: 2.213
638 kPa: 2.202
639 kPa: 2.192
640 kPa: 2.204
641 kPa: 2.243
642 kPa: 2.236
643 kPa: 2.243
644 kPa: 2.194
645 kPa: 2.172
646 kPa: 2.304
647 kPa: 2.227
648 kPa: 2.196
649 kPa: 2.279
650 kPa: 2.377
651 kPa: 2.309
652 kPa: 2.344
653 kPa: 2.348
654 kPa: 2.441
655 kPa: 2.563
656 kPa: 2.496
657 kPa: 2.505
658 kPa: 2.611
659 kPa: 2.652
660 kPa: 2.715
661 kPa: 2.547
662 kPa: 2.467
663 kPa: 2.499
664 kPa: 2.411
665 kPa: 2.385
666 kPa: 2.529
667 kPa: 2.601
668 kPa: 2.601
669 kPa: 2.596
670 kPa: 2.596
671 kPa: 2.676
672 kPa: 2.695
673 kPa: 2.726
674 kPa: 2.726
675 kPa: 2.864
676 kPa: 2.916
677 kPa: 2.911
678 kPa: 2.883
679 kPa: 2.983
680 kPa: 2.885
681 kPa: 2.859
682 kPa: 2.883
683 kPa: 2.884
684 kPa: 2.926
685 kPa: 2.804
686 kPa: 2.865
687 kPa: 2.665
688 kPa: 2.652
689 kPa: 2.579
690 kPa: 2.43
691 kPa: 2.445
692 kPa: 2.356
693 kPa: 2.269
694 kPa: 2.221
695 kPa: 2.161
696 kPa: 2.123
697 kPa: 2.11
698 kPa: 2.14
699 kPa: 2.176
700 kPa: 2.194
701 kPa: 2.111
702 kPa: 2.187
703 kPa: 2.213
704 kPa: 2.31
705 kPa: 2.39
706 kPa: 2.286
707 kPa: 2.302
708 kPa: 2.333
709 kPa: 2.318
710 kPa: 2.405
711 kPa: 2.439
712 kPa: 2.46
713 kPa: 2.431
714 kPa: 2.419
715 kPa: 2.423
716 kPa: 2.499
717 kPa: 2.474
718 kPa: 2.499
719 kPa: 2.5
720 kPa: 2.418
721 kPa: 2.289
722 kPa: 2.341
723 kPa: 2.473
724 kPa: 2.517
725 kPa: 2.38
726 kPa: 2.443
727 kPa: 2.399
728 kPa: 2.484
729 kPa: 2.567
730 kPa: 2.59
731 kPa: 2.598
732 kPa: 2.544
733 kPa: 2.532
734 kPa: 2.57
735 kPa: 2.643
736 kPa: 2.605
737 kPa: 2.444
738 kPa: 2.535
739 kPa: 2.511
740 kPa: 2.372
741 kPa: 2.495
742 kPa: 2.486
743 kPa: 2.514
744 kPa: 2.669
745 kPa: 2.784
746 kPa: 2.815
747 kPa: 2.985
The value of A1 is -2.7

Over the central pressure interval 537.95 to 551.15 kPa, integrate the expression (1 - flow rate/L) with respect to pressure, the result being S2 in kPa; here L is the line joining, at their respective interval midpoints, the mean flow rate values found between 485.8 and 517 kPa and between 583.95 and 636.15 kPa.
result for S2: 2.1 kPa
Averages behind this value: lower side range 1.51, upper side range 2.21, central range 1.5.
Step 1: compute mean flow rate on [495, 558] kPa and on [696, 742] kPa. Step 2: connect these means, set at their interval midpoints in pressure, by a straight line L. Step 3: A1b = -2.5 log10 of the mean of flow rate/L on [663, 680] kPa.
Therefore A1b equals -0.23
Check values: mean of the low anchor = 1.5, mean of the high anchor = 2.41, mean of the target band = 2.69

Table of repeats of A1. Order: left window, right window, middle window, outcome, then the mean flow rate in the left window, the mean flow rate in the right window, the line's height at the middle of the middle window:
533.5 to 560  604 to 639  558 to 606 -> -3.36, 1.55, 2.26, 1.88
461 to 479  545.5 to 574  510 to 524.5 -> 3.58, 1.91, 1.75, 1.82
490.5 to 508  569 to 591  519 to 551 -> 6.03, 1.6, 2.07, 1.81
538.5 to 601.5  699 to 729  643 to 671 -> -3.43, 1.87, 2.38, 2.18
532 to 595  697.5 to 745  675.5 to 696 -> -3.43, 1.8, 2.43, 2.29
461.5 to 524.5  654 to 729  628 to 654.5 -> 0.54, 1.61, 2.51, 2.28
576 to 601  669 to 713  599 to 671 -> -0.76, 2.11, 2.52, 2.29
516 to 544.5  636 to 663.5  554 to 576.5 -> -1.59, 1.44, 2.36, 1.71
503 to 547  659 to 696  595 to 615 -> -1.67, 1.44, 2.64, 2.07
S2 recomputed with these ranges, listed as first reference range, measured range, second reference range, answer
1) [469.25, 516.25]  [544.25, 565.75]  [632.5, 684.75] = 2.9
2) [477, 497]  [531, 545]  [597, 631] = 2.9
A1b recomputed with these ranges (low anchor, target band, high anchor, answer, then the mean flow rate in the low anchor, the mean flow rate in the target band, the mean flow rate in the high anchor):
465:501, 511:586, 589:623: 0.20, 1.68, 1.65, 2.23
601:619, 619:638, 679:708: 0.07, 2.3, 2.19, 2.45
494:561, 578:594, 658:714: -0.13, 1.51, 2.13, 2.52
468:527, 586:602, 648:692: 0.00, 1.55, 2.14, 2.62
